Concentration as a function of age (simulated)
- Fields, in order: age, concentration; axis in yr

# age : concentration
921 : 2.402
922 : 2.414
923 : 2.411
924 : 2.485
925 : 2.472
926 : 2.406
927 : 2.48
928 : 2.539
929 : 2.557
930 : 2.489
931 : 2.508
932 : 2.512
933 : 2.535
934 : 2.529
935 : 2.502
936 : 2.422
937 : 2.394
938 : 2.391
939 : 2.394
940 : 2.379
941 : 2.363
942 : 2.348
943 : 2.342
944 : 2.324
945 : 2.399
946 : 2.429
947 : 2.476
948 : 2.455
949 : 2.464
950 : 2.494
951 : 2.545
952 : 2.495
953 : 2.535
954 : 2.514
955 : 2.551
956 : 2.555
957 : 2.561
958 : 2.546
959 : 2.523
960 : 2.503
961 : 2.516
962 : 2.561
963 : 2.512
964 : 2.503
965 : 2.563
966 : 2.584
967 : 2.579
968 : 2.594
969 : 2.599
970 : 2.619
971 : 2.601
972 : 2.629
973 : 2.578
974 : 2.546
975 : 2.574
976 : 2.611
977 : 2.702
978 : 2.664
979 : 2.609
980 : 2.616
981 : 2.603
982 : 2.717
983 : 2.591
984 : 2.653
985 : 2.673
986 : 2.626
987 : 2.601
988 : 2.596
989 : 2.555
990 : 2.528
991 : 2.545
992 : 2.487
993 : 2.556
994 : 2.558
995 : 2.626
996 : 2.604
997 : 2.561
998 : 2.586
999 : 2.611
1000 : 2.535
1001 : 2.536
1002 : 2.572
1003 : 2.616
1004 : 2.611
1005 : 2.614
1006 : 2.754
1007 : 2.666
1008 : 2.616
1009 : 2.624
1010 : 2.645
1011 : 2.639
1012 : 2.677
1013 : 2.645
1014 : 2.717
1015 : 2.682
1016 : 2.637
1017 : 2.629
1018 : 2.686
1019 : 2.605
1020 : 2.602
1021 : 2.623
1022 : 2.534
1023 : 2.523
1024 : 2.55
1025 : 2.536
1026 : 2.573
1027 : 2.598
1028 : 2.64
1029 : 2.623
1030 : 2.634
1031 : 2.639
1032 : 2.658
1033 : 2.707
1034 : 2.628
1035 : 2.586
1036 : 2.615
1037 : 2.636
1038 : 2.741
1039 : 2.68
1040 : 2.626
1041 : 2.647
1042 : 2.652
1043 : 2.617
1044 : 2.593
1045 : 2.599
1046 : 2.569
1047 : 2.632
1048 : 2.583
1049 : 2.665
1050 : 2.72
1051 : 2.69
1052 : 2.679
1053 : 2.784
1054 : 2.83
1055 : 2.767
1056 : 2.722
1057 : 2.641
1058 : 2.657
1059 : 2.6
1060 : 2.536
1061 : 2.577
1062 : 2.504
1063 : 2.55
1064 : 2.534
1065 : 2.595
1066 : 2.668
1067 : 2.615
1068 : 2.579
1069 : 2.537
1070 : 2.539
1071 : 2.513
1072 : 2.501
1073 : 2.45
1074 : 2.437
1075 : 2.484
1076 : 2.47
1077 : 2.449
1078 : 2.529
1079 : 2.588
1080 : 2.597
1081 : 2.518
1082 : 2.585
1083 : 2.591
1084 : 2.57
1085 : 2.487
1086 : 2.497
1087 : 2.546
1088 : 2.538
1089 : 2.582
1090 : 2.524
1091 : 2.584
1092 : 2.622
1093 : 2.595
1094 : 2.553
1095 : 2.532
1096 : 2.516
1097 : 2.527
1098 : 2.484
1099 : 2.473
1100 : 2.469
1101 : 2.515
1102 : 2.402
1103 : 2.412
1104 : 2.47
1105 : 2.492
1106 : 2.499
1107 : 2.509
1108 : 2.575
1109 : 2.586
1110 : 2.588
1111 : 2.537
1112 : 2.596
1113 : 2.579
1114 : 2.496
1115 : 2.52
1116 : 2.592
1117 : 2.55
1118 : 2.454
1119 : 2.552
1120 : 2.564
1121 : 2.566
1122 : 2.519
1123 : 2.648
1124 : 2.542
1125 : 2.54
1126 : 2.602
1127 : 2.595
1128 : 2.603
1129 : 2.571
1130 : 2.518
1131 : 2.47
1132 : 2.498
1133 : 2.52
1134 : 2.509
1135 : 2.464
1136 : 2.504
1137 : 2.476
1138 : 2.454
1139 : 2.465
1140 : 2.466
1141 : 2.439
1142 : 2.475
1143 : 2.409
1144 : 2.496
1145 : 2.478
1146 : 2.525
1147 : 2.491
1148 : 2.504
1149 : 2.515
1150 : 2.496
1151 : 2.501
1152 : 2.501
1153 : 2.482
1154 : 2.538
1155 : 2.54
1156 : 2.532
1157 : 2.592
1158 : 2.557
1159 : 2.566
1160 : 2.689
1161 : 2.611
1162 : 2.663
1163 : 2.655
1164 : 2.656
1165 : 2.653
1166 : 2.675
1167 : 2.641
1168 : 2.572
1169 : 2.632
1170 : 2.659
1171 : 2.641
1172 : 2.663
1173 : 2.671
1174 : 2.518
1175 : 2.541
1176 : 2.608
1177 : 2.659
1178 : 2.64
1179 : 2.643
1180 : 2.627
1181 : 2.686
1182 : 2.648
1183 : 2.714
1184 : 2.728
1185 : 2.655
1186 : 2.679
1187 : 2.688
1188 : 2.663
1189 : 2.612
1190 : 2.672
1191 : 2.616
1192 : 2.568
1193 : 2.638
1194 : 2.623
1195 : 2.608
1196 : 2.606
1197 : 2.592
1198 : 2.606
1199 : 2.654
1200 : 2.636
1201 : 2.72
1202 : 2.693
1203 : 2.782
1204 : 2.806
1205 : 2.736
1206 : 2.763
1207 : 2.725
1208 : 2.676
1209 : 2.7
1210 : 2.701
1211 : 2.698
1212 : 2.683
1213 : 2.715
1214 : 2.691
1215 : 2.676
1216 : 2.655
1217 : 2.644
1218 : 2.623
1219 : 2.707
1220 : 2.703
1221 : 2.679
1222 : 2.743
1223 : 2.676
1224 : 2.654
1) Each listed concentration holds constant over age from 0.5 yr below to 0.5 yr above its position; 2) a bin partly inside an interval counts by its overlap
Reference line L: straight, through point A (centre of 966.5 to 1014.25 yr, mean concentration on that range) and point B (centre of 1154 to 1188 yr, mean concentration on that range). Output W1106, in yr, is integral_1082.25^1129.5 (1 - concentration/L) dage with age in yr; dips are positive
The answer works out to 1.5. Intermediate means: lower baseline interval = 2.61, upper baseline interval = 2.63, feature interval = 2.54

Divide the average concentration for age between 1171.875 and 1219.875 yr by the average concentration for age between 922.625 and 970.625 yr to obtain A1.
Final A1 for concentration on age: 1.07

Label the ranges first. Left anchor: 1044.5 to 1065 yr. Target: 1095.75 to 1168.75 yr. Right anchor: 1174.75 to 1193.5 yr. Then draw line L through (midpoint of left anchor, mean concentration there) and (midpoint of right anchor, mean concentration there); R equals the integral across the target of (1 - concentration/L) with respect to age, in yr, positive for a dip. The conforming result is 3.1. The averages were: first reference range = 2.64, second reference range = 2.65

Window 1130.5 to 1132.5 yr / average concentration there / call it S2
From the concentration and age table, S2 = 2.48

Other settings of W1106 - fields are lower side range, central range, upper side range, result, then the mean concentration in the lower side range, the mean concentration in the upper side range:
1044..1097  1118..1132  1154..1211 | 0.3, 2.58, 2.65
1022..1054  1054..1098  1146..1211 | 1.2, 2.63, 2.63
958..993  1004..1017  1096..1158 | -0.4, 2.59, 2.52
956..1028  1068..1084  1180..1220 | 0.6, 2.6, 2.67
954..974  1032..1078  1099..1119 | -1.4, 2.56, 2.52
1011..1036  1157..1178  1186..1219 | 0.3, 2.62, 2.67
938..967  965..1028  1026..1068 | -1.3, 2.48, 2.64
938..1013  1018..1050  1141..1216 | -0.5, 2.56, 2.62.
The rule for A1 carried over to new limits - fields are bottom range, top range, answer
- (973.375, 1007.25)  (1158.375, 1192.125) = 1.02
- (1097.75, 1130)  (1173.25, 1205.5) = 1.05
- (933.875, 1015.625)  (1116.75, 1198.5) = 1.01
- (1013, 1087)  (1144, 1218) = 1.01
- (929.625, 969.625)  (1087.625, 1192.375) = 1.03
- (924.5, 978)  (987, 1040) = 1.04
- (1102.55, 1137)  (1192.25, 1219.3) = 1.06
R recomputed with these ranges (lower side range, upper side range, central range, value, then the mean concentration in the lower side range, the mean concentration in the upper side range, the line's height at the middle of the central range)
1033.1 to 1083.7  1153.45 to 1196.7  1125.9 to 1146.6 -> 1.0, 2.6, 2.63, 2.62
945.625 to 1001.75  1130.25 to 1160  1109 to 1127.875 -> -0.4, 2.57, 2.5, 2.51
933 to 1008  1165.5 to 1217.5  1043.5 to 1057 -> -0.5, 2.55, 2.66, 2.59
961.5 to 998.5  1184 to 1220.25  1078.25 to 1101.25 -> 0.8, 2.59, 2.67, 2.63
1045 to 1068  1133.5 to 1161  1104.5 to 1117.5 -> 0.1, 2.64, 2.51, 2.56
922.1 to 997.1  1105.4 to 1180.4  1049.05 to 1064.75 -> -0.7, 2.53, 2.56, 2.54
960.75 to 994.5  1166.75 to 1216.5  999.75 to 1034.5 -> -0.3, 2.59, 2.66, 2.6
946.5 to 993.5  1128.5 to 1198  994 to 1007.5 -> -0.2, 2.57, 2.58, 2.57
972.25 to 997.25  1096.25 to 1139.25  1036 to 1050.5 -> -0.4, 2.6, 2.52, 2.57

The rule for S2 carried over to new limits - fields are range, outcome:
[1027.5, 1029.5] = 2.63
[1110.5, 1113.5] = 2.57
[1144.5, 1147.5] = 2.5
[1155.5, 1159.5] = 2.56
